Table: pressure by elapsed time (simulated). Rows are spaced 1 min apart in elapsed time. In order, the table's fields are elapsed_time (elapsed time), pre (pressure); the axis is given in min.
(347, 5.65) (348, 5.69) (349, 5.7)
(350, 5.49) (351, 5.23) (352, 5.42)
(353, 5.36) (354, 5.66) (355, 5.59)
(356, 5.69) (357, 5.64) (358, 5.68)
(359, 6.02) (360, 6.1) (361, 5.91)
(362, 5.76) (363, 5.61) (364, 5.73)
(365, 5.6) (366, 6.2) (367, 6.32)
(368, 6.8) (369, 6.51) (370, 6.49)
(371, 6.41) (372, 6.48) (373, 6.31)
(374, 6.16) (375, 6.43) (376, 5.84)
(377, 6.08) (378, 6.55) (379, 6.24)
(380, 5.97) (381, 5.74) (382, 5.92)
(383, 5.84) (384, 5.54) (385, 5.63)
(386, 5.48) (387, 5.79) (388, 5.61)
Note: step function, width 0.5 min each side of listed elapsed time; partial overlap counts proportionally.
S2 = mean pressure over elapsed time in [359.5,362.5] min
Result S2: 5.92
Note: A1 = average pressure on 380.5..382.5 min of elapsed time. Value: 5.83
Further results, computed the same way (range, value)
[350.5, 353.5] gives 5.34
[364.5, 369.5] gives 6.29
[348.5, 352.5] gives 5.46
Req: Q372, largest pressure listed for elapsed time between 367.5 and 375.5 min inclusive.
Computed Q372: 6.8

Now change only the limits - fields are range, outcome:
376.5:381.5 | 6.55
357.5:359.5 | 6.02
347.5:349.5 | 5.7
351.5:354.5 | 5.66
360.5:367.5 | 6.32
